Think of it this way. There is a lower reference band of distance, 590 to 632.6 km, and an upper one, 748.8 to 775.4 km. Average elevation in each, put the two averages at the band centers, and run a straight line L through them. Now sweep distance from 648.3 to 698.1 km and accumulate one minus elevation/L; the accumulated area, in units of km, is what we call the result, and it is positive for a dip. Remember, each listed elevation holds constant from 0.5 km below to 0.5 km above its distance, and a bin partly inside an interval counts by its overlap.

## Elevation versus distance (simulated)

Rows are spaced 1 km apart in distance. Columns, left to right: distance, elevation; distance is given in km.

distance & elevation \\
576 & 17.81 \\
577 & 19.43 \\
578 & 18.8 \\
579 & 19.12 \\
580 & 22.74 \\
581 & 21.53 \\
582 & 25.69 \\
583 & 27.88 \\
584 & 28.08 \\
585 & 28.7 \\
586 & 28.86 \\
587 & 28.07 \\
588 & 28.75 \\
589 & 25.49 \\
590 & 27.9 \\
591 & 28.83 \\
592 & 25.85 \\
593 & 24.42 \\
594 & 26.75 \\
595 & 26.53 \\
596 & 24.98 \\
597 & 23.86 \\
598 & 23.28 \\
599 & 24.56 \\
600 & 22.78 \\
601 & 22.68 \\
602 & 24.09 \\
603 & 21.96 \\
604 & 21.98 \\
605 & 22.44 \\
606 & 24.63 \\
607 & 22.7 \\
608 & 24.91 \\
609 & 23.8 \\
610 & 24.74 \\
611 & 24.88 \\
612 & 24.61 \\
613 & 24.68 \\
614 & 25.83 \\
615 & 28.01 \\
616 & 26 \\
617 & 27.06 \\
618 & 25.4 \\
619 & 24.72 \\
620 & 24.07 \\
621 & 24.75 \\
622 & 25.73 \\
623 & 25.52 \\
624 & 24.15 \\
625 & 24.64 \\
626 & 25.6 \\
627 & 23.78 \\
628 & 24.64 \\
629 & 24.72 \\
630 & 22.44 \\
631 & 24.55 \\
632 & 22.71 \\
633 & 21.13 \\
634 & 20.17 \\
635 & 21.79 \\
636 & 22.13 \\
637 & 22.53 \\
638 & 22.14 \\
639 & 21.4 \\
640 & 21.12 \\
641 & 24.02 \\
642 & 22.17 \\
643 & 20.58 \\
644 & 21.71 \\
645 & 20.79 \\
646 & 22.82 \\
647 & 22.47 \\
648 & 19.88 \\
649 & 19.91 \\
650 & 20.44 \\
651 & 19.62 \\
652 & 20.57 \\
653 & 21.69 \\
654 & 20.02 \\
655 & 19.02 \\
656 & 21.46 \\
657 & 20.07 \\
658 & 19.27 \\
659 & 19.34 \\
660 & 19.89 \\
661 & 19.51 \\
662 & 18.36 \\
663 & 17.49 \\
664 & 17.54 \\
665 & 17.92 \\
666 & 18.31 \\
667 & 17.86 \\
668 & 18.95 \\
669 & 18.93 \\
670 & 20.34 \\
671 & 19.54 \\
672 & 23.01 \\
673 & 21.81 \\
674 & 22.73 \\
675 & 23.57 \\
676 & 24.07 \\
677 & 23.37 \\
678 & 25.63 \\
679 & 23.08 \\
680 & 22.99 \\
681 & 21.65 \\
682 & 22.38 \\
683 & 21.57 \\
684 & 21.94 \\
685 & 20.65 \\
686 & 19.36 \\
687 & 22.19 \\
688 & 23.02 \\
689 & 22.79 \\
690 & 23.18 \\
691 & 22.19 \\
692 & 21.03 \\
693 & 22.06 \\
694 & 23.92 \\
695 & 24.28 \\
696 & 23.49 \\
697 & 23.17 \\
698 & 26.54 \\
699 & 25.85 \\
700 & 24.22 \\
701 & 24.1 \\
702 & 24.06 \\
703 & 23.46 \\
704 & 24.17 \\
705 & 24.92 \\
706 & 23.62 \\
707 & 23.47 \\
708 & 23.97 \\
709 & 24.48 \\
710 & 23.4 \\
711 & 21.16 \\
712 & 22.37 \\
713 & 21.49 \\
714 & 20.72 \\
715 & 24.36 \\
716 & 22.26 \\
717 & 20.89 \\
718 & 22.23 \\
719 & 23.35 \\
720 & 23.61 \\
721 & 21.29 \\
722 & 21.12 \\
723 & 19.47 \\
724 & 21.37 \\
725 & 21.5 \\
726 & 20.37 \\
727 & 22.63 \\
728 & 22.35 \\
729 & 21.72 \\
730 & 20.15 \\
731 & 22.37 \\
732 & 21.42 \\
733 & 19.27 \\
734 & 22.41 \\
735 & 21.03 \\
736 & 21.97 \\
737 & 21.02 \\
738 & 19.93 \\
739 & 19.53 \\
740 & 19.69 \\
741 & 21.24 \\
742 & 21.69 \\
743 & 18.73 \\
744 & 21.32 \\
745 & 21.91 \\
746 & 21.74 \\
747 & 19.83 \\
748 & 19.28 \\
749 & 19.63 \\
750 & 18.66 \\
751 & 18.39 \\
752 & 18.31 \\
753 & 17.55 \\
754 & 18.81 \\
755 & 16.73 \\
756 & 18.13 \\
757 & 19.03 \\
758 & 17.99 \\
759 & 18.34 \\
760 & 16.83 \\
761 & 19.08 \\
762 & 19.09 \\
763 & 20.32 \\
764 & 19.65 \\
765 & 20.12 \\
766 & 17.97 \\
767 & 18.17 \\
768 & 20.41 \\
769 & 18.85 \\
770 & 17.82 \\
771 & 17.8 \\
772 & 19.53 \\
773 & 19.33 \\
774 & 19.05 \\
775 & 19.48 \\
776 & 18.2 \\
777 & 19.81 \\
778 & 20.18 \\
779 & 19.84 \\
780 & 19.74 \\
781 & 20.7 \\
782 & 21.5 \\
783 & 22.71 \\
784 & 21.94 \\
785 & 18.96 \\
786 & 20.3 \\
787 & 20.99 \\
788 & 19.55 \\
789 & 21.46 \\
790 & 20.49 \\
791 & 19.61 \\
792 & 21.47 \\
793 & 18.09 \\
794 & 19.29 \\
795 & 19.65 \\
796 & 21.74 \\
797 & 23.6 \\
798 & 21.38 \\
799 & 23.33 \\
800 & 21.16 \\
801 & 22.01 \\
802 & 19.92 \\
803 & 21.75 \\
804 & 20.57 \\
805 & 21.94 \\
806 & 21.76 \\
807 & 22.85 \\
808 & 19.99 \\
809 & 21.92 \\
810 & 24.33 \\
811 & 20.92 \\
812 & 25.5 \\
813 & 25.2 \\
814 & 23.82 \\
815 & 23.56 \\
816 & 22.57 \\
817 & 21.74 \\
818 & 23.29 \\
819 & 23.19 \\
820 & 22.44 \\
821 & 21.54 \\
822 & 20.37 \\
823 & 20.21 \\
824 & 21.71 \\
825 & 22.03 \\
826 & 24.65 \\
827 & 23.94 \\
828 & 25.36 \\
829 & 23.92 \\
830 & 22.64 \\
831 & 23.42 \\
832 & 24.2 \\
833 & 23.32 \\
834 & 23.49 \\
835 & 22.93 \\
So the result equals 2.2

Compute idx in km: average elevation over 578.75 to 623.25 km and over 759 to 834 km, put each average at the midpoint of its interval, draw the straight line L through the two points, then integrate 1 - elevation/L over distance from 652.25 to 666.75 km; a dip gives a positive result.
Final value 2.8 km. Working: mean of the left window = 25.1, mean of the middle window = 19.3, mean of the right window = 21.2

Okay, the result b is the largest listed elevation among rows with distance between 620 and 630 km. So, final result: 25.73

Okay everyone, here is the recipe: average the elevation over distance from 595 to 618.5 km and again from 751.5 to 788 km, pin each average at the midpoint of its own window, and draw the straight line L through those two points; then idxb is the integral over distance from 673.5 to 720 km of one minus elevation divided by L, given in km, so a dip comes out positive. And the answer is -3.2 km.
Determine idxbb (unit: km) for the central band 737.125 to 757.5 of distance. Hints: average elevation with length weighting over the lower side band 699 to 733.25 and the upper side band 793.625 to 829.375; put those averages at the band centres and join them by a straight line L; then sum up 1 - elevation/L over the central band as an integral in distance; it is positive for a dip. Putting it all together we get 2.6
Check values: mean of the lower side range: 22.5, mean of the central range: 19.5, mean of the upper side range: 22.3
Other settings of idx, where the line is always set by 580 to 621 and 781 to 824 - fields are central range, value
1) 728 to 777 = 6.4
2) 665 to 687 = 2.3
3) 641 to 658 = 2.4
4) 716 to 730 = 0.9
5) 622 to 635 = 0.6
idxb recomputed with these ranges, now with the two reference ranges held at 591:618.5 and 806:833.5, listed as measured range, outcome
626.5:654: 2.79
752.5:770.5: 3.67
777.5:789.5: 1.31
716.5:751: 3.82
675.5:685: 0.47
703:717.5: 0.50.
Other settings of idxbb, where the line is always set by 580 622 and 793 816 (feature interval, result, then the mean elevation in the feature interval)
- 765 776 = 1.8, 18.9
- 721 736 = 1.3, 21.3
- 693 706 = -0.3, 24.2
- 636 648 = 1.3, 21.9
